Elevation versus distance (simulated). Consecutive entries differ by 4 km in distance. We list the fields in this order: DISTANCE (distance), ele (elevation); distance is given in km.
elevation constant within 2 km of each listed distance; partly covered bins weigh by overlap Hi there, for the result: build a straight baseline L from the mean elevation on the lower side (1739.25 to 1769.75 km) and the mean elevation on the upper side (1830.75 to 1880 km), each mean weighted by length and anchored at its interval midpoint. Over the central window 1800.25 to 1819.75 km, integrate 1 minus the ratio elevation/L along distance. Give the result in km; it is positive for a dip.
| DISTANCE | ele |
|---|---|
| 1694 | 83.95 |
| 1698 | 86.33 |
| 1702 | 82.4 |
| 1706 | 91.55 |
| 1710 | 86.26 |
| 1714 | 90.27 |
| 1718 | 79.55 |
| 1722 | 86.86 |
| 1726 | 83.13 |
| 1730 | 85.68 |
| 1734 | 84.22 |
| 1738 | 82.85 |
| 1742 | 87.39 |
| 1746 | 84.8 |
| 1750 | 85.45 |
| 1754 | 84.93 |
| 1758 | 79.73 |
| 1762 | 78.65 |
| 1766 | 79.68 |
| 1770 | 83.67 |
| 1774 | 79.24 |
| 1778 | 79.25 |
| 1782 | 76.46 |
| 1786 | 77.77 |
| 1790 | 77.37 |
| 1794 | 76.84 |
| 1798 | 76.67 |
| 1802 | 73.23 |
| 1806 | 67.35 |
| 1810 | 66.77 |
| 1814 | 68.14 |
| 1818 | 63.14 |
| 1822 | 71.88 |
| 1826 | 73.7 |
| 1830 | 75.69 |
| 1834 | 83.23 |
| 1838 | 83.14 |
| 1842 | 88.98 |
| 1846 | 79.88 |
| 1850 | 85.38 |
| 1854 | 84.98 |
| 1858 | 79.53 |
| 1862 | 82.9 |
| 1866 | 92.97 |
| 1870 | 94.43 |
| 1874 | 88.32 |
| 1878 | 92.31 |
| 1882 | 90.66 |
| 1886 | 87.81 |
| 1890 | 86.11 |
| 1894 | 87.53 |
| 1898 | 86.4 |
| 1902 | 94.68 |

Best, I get 3.9 km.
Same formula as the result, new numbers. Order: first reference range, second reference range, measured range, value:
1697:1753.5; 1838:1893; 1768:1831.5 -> 8.9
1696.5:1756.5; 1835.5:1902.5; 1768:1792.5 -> 2.0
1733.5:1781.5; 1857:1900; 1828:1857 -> 1.2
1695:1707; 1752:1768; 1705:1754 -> -1.2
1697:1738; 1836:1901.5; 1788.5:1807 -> 2.5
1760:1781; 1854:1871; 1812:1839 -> 3.3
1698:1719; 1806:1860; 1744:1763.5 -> 0.0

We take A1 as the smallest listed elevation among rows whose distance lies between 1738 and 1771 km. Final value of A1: 78.65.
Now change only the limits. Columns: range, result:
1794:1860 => 63.14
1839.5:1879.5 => 79.53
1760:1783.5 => 76.46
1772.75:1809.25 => 67.35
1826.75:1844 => 75.69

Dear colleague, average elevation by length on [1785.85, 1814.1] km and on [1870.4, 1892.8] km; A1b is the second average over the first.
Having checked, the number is 1.2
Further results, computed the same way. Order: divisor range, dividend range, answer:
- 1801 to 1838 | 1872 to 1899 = 1.23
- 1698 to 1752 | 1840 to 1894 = 1.02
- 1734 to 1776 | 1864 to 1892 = 1.09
